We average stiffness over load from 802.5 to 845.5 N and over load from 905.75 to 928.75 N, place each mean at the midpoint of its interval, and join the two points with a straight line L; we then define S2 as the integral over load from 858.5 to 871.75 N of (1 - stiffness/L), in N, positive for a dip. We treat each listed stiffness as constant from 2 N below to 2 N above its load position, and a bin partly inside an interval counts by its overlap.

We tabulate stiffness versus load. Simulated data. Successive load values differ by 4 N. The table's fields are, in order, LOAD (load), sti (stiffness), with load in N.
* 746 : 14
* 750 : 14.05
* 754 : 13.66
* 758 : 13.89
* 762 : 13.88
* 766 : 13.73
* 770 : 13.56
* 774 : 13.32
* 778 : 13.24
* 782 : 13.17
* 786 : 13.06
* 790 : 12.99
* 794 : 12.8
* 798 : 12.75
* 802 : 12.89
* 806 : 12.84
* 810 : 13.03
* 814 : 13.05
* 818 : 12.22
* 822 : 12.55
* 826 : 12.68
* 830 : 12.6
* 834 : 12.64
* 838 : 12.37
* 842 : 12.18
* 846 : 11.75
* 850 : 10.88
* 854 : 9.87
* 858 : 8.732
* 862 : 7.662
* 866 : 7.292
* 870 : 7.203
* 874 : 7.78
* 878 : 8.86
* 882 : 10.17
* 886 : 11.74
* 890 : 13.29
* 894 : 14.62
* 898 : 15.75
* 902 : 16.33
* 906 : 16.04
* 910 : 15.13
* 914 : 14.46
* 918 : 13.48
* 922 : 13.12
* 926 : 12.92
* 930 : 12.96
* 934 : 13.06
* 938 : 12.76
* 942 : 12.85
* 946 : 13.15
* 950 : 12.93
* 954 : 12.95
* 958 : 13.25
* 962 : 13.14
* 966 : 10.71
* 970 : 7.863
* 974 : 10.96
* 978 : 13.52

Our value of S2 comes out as 5.69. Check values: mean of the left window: 12.6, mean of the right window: 14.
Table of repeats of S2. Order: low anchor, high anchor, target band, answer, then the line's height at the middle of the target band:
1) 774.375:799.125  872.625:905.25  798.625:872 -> 8.8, 12.8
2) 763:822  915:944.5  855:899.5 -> 9.7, 13.1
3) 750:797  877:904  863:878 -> 6.3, 13.2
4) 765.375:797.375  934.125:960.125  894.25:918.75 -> -4.1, 13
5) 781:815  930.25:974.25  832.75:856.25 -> 2.2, 12.7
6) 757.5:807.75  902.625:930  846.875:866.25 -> 6.4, 13.8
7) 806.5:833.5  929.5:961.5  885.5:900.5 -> -1.5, 12.9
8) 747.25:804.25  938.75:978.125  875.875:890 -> 2.2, 12.6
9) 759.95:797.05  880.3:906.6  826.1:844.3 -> 1.5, 13.6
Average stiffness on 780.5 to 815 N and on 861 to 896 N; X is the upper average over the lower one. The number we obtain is 0.77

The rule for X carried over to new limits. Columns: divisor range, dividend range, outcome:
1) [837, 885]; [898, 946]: 1.46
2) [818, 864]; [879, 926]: 1.23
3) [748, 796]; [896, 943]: 1.05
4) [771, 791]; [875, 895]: 0.86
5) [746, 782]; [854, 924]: 0.86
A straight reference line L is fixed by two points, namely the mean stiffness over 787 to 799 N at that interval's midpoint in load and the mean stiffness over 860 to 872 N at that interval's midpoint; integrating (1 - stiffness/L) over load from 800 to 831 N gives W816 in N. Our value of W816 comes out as -4.4 N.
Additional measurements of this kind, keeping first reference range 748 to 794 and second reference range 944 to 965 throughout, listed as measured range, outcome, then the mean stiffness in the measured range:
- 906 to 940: -1.5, 13.6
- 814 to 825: 0.7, 12.5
